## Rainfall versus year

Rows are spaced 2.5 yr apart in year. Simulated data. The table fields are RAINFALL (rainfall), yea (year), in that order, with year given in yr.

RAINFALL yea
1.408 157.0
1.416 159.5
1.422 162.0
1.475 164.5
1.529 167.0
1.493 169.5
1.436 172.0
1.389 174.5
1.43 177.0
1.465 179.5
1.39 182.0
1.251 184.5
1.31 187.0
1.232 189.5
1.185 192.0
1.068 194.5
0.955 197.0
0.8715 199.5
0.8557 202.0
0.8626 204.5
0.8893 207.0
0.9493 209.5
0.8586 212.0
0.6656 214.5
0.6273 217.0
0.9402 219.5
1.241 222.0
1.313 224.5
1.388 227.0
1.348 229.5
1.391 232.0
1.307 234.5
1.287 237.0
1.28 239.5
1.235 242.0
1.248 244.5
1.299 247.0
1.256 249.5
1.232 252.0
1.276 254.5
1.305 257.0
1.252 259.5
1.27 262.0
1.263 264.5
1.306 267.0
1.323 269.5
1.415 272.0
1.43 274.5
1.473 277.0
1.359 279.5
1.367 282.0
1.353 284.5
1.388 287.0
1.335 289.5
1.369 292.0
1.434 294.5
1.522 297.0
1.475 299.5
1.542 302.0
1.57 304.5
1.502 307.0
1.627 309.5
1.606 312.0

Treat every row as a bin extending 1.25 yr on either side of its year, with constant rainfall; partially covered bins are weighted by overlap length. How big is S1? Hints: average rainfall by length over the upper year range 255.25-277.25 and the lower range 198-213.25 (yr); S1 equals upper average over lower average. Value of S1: 1.51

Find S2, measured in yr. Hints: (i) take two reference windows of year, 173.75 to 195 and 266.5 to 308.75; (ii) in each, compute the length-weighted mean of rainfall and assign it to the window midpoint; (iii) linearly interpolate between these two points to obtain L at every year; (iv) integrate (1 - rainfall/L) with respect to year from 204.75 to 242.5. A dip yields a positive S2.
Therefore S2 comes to 6.95 yr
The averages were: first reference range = 1.31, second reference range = 1.43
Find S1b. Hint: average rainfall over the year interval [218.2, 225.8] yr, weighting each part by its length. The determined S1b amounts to 1.16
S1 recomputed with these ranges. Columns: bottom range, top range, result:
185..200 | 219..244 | 1.14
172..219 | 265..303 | 1.30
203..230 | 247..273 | 1.29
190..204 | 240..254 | 1.26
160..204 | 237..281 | 1.03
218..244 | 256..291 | 1.06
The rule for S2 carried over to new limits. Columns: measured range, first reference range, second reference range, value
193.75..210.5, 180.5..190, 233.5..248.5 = 4.9 yr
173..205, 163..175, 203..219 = -0.5 yr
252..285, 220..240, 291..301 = 1.4 yr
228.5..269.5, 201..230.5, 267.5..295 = -3.4 yr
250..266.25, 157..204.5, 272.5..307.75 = 1.4 yr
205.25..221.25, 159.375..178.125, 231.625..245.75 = 6.1 yr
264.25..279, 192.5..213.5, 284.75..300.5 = -0.9 yr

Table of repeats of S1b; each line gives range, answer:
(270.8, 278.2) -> 1.44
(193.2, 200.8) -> 0.966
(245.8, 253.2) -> 1.26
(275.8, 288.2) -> 1.39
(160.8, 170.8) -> 1.48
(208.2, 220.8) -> 0.81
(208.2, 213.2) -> 0.904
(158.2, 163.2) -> 1.42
